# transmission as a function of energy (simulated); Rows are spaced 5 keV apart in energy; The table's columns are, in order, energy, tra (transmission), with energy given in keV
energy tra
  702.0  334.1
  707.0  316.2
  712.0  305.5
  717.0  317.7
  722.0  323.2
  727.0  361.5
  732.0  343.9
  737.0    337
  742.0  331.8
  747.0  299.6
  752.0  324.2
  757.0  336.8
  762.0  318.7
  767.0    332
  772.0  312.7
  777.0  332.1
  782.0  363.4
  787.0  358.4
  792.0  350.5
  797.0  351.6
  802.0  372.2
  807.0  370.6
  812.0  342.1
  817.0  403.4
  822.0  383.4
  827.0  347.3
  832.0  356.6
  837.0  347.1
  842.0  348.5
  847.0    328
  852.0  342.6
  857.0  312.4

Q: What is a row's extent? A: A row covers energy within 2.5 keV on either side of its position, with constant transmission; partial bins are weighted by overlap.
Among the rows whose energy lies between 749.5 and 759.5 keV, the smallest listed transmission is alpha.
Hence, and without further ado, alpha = 324.2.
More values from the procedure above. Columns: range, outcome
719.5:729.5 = 323.2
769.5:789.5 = 312.7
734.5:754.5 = 299.6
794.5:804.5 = 351.6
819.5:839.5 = 347.1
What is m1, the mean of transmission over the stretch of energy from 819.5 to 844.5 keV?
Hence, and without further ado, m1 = 357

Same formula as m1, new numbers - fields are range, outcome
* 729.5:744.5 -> 338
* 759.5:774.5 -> 321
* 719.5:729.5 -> 342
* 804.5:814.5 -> 356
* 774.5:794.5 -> 351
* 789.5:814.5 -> 357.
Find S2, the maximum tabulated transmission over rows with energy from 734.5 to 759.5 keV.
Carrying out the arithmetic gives 337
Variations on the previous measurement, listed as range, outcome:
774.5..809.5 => 372.2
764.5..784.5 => 363.4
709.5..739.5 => 361.5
